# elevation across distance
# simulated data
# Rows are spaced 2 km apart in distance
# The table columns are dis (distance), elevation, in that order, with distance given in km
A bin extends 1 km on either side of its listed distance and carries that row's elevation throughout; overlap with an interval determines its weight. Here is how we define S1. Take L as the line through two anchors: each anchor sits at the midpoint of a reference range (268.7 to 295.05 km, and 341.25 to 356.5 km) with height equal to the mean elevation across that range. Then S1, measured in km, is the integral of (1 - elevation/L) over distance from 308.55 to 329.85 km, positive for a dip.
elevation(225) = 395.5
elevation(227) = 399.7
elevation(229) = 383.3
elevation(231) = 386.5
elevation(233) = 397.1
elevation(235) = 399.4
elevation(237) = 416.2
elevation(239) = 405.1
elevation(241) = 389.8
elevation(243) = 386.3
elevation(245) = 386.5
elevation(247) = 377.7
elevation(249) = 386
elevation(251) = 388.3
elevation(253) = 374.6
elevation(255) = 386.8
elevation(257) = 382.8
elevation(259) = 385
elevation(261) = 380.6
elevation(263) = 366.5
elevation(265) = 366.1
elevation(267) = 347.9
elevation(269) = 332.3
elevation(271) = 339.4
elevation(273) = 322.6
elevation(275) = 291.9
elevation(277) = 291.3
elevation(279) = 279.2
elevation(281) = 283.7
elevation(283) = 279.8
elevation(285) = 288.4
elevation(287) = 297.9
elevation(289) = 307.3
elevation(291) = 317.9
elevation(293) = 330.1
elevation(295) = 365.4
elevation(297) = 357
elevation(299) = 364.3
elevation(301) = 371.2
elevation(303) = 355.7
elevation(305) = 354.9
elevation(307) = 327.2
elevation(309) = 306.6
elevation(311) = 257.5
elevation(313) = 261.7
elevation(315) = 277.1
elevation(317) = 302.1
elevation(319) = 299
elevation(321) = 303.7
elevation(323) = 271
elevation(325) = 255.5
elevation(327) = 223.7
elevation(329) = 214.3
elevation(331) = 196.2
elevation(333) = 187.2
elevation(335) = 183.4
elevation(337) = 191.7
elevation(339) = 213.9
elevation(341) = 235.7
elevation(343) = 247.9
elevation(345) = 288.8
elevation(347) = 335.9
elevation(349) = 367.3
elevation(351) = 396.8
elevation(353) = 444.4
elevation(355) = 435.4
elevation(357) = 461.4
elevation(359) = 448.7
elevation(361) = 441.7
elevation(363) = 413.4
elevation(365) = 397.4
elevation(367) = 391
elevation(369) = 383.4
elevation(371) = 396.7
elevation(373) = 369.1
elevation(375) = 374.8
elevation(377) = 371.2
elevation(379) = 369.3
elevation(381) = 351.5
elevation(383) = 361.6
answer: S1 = 4.1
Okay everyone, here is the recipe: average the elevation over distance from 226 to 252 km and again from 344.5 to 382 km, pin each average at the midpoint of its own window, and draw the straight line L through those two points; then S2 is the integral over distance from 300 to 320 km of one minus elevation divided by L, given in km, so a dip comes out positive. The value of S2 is 4.14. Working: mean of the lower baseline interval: 392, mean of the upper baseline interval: 393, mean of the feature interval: 311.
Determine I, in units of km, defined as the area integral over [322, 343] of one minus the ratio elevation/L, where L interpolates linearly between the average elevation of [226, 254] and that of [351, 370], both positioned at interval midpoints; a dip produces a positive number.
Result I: 9.9 km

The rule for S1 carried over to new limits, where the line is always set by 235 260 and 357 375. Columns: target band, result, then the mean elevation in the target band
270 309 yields 7.2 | 322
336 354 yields 4.5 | 302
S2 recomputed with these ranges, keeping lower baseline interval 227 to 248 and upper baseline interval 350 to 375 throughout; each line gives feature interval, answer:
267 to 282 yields 3.4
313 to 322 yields 2.5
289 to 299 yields 1.5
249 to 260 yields 0.3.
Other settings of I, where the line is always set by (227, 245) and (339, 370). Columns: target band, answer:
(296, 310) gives 1.28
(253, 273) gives 1.37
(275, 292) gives 4.11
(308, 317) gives 2.43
